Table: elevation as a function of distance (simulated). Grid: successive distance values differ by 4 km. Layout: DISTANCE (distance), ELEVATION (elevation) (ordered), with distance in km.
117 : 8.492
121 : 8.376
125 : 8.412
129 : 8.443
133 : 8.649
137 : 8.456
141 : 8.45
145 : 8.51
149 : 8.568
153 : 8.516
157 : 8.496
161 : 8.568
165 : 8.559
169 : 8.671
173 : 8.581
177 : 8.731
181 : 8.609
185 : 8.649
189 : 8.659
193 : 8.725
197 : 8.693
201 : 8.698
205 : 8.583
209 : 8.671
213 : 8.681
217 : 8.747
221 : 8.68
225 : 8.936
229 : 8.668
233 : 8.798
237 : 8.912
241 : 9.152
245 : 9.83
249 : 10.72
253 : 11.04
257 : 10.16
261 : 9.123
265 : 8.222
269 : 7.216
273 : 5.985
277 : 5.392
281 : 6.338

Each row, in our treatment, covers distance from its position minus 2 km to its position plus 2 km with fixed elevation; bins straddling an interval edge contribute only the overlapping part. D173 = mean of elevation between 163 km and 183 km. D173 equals 8.63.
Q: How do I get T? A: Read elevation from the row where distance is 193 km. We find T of 8.725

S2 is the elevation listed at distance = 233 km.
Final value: 8.798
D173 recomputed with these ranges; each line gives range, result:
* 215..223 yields 8.71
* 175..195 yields 8.67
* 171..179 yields 8.66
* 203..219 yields 8.67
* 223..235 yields 8.8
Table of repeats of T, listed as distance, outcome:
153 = 8.516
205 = 8.583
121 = 8.376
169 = 8.671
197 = 8.693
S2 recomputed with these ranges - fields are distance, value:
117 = 8.492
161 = 8.568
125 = 8.412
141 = 8.45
